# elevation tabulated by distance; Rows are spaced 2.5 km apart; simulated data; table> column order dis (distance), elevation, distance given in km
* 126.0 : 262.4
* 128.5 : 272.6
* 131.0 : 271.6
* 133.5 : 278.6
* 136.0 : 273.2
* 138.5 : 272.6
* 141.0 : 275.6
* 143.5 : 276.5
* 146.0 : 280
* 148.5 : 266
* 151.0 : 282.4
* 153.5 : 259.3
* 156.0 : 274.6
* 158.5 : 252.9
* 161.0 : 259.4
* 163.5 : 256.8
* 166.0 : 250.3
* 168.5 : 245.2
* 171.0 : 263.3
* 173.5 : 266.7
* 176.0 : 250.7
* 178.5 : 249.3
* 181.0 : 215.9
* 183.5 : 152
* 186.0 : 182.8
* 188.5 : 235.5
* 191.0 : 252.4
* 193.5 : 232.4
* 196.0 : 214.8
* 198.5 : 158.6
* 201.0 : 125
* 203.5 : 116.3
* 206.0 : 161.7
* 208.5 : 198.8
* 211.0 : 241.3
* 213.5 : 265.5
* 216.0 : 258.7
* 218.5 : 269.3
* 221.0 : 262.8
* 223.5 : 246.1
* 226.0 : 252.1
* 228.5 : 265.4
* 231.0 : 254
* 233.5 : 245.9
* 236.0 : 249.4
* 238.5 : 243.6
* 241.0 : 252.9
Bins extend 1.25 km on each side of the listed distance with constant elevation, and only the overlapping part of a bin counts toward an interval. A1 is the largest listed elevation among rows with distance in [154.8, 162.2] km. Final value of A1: 274.6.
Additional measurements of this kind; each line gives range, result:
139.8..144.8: 276.5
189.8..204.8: 252.4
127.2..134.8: 278.6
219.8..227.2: 262.8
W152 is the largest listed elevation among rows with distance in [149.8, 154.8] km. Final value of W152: 282.4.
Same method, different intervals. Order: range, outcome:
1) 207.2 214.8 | 265.5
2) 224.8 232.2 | 265.4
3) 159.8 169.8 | 259.4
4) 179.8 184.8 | 215.9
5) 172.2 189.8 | 266.7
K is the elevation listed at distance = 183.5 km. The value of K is 152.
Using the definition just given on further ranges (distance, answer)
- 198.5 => 158.6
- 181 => 215.9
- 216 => 258.7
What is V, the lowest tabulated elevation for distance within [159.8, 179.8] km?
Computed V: 245.2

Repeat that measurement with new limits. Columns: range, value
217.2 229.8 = 246.1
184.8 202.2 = 125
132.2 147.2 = 272.6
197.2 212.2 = 116.3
